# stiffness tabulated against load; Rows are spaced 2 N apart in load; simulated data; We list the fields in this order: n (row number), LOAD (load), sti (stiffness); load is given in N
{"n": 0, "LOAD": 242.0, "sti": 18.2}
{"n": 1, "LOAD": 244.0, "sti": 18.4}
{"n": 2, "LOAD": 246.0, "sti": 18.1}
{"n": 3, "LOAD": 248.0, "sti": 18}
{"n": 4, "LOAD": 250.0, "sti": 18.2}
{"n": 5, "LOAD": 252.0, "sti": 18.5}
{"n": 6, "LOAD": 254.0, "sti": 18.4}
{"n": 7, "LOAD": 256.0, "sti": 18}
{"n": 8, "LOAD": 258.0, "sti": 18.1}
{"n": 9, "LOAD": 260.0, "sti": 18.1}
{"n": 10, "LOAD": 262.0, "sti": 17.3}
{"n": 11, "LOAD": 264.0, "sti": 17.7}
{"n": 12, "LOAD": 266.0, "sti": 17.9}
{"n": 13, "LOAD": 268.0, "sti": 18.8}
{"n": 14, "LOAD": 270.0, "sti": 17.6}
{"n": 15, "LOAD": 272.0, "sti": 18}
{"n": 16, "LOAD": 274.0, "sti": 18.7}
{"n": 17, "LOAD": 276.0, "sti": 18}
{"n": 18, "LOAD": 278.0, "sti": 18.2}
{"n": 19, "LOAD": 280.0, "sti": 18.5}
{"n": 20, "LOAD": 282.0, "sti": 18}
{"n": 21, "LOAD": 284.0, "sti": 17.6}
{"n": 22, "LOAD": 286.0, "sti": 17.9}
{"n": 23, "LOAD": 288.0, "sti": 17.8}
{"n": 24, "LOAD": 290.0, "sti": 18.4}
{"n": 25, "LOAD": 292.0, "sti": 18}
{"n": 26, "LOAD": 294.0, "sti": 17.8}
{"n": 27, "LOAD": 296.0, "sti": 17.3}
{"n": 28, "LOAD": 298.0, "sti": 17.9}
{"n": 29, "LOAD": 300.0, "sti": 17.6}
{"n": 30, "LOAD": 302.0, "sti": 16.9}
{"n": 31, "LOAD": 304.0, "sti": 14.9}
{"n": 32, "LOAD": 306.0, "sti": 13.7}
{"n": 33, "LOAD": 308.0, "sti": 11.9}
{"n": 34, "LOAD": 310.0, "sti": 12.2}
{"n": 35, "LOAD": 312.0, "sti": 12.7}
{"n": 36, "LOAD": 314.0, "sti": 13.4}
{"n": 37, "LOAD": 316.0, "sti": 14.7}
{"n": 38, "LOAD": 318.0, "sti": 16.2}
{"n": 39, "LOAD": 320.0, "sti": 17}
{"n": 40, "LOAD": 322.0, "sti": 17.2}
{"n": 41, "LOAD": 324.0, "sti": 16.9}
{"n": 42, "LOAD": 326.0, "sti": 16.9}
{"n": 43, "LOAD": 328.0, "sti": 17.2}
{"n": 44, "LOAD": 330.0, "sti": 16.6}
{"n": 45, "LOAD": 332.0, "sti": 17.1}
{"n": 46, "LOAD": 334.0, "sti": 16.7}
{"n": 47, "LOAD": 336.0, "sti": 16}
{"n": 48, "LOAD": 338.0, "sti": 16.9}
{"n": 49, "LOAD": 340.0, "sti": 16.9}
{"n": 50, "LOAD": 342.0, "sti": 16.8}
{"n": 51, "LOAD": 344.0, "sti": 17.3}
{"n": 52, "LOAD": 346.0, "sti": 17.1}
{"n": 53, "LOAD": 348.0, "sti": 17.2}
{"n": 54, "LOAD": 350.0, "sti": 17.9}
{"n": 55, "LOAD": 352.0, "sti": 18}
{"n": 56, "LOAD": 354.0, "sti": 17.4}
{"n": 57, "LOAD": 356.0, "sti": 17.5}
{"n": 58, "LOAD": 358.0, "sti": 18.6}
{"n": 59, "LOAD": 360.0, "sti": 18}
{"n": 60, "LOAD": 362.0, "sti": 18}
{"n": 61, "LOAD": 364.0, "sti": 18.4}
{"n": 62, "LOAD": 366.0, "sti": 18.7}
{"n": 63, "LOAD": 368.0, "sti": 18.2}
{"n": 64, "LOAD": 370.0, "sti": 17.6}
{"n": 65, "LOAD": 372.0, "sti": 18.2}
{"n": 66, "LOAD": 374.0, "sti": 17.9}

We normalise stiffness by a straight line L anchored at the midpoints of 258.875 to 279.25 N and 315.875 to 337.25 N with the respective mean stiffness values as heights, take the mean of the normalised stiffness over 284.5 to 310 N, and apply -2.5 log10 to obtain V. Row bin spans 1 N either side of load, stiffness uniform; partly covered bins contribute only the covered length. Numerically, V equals 0.06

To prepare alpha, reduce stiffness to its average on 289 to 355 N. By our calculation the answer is 16.4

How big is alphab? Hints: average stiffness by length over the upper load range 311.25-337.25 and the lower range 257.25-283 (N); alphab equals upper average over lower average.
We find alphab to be 0.9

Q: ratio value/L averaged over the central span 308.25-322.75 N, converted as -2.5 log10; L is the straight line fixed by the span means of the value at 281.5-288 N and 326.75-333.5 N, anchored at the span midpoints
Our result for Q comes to 0.18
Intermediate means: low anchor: 17.8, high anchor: 16.9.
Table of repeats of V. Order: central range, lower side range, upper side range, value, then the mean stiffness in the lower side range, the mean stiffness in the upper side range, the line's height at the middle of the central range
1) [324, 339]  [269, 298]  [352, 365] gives 0.075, 18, 18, 18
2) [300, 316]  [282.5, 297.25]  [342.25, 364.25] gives 0.262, 17.8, 17.7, 17.8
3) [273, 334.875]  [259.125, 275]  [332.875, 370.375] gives 0.078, 18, 17.5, 17.8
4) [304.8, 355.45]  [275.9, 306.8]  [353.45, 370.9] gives 0.109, 17.4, 18.1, 17.8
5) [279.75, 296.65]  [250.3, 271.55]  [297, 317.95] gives -0.118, 18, 14.7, 16.1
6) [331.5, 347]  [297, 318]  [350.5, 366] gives -0.005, 14.7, 18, 16.8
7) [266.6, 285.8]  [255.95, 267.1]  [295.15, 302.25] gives -0.026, 17.8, 17.5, 17.7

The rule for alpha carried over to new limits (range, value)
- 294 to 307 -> 16.5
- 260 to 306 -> 17.7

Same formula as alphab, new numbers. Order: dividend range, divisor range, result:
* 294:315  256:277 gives 0.83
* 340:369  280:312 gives 1.08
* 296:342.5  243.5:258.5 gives 0.87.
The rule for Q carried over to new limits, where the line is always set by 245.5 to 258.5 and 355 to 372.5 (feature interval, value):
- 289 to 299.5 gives 0.02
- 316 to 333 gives 0.09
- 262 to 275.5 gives 0.01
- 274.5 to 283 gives 0.00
